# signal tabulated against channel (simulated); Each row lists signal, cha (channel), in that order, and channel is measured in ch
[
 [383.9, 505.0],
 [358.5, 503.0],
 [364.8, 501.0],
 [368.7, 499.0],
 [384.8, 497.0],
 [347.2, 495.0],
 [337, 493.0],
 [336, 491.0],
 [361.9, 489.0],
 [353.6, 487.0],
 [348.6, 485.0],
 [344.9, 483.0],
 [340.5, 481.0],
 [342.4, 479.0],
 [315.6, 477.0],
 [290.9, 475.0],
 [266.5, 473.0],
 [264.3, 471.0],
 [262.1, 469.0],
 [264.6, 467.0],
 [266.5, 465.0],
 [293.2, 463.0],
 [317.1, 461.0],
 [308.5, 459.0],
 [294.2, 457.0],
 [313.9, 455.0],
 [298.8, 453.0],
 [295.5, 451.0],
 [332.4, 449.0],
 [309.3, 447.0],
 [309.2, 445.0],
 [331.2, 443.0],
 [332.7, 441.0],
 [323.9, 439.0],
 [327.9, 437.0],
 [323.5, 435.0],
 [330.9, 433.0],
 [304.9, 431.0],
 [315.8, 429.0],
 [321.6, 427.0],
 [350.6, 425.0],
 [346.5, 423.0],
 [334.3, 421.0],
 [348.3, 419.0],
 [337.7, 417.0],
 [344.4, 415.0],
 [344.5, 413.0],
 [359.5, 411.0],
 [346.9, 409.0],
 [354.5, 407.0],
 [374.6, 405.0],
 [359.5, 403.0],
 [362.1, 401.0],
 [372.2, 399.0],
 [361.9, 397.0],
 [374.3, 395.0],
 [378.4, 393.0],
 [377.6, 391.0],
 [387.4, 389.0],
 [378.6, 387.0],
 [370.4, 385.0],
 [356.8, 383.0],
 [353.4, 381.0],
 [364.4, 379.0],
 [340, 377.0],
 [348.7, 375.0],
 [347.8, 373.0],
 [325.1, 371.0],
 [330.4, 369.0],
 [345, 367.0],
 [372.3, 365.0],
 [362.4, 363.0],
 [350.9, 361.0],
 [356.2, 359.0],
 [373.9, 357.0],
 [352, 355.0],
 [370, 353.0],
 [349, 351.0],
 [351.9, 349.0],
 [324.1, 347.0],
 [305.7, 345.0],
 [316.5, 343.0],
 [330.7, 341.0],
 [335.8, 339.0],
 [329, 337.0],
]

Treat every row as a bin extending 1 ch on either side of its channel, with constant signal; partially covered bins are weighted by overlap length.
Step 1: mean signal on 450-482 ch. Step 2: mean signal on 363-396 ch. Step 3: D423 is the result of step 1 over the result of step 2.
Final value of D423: 0.8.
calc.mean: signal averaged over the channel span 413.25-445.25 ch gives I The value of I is 331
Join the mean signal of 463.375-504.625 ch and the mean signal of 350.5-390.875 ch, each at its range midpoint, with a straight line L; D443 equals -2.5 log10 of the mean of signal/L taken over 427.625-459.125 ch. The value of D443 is 0.07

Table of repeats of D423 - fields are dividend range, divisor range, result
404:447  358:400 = 0.93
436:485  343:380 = 0.88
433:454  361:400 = 0.89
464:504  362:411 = 0.91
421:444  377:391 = 0.89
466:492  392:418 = 0.88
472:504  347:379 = 0.97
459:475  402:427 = 0.80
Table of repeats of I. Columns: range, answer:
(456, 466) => 296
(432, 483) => 307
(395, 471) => 326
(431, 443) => 326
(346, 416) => 358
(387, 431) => 354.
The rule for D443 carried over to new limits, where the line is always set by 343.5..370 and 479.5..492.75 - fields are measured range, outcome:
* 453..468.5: 0.183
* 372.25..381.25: -0.007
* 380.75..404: -0.065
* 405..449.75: 0.043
